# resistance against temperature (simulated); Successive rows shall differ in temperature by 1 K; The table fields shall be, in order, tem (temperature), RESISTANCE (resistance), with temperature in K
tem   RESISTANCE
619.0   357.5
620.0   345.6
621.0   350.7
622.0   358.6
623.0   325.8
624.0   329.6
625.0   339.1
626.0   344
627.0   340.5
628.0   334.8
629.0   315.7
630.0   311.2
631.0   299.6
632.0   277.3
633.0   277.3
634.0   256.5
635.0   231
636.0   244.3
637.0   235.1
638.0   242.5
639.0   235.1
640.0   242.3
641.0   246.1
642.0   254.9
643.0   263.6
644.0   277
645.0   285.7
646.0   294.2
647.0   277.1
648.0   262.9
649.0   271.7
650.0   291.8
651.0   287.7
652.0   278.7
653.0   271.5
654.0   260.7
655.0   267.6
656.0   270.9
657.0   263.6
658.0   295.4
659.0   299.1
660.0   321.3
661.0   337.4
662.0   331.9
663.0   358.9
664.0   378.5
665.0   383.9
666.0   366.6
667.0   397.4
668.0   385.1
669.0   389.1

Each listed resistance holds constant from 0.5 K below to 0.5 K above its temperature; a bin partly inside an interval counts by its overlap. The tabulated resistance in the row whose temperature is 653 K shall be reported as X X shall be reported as 271.5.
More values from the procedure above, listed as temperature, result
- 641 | 246.1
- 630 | 311.2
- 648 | 262.9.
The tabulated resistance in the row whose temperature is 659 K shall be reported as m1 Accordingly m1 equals 299.1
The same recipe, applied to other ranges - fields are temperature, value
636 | 244.3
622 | 358.6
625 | 339.1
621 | 350.7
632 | 277.3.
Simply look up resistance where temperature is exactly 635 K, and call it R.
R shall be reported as 231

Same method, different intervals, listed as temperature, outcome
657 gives 263.6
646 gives 294.2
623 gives 325.8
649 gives 271.7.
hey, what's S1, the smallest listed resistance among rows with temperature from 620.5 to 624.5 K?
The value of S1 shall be 325.8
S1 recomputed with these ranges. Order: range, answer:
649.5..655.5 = 260.7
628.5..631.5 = 299.6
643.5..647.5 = 277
